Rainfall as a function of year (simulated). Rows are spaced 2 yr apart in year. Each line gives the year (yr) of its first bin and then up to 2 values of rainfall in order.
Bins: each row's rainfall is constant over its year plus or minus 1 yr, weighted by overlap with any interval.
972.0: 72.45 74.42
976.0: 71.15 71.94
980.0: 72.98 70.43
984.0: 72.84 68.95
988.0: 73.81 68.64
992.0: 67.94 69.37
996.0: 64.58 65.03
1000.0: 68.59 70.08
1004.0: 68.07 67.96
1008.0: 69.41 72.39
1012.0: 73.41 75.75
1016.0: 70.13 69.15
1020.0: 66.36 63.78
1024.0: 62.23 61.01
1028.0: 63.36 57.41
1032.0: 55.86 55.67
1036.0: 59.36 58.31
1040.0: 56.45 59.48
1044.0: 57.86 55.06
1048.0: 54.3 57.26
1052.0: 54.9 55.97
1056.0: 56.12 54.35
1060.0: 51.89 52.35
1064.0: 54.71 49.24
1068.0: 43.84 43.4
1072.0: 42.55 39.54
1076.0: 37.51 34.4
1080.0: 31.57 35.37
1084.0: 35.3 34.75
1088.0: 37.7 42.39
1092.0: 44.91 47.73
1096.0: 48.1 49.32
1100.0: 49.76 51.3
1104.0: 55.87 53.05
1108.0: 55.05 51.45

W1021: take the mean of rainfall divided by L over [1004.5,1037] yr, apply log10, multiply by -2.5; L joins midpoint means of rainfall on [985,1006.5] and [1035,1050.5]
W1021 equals -0.04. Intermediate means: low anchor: 68.5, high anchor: 57.3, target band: 65.2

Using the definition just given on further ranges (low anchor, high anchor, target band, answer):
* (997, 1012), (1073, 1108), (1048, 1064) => -0.02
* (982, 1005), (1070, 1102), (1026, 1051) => -0.04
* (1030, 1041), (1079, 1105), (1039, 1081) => 0.04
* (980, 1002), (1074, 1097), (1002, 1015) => -0.12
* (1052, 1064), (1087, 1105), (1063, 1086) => 0.26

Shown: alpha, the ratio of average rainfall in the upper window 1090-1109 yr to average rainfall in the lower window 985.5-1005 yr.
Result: 0.73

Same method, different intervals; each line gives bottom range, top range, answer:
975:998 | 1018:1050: 0.85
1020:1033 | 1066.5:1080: 0.65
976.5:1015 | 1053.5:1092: 0.62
